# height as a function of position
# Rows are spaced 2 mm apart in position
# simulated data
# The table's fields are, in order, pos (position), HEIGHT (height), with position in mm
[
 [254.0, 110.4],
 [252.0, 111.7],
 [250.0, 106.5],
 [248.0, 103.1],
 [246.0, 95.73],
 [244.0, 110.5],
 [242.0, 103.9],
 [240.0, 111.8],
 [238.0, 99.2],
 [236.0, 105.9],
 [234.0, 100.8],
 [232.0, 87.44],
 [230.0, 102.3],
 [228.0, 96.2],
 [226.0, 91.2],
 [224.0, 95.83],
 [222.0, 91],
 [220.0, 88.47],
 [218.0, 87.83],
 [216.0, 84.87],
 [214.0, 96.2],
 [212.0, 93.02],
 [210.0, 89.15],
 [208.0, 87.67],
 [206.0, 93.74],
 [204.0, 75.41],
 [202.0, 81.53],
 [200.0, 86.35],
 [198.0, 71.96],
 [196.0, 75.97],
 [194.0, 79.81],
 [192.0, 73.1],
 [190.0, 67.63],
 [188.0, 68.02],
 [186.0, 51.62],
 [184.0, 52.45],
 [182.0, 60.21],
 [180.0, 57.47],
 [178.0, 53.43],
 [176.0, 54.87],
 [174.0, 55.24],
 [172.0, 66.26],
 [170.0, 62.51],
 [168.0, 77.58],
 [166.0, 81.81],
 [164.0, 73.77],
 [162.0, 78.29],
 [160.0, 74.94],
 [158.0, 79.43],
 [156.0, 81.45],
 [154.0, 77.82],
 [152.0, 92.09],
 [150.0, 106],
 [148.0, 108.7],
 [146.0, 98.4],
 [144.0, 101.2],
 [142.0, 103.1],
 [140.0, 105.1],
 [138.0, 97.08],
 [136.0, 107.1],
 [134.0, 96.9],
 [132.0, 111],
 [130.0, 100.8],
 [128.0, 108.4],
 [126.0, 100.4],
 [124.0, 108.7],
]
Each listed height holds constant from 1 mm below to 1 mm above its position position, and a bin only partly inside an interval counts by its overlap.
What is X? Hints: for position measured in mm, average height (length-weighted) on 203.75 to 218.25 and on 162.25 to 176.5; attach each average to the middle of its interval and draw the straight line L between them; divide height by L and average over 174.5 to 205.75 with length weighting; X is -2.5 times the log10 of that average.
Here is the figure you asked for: 0.17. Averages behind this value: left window 68.4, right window 89.2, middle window 67.8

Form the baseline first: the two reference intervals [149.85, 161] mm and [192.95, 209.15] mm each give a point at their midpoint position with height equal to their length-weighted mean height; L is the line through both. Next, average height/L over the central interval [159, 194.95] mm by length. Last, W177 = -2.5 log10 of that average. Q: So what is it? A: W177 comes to 0.24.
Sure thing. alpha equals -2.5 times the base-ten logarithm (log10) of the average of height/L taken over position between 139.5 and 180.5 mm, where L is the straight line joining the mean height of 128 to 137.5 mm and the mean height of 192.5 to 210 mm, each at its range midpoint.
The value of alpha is 0.19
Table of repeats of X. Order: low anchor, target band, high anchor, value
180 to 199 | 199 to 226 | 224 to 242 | -0.064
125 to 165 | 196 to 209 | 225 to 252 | 0.202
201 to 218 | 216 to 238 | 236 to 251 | 0.022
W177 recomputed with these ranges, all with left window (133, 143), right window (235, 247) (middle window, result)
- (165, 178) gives 0.49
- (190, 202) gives 0.32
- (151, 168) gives 0.27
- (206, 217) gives 0.15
